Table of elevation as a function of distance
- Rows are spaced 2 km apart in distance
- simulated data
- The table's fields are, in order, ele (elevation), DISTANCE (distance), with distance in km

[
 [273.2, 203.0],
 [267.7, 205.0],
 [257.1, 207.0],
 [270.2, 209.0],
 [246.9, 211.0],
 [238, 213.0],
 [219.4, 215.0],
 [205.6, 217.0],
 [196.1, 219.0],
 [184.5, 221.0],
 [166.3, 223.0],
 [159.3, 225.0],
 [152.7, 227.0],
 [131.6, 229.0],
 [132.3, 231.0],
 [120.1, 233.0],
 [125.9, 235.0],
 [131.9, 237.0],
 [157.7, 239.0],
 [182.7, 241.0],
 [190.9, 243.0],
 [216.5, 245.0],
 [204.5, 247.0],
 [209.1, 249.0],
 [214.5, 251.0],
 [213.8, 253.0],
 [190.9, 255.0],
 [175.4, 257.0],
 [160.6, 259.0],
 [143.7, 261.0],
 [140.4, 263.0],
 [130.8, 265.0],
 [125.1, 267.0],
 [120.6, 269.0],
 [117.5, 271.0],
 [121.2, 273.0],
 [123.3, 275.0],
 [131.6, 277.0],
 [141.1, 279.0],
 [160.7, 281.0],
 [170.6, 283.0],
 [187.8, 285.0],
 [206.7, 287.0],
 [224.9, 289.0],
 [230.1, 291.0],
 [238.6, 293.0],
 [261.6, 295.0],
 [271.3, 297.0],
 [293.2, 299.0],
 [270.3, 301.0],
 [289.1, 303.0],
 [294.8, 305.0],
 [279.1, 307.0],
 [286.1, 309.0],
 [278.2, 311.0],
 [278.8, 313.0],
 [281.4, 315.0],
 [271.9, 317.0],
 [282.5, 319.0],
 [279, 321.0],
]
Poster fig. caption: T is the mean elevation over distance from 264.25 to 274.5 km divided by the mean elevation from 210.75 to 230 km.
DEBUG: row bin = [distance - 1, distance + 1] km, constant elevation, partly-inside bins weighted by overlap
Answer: 0.7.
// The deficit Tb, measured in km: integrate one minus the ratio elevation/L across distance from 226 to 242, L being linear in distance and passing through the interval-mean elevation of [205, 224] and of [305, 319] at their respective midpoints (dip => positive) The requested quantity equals 6.3 km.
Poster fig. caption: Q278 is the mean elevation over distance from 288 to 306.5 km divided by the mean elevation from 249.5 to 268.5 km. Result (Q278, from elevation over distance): 1.6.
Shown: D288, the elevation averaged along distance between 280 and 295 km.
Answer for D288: 207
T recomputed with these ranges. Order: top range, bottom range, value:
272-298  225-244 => 1.28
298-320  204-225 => 1.27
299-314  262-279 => 2.23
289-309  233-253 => 1.49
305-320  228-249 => 1.74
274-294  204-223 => 0.80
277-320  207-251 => 1.32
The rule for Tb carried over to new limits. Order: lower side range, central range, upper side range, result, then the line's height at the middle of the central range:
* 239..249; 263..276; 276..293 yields 4.4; 189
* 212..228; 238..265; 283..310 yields 4.1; 216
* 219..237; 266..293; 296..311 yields 9.0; 240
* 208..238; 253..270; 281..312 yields 4.9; 216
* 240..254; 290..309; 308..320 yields -0.5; 264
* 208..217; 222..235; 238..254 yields 4.6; 220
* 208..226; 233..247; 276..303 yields 3.0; 212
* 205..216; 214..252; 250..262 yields 7.2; 216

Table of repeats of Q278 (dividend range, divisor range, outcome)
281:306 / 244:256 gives 1.16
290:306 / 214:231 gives 1.54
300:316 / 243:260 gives 1.43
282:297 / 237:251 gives 1.16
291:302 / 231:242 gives 1.85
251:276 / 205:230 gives 0.73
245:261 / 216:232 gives 1.17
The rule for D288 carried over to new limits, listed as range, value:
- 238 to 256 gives 198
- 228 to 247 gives 157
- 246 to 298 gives 178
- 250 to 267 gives 169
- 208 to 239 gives 178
